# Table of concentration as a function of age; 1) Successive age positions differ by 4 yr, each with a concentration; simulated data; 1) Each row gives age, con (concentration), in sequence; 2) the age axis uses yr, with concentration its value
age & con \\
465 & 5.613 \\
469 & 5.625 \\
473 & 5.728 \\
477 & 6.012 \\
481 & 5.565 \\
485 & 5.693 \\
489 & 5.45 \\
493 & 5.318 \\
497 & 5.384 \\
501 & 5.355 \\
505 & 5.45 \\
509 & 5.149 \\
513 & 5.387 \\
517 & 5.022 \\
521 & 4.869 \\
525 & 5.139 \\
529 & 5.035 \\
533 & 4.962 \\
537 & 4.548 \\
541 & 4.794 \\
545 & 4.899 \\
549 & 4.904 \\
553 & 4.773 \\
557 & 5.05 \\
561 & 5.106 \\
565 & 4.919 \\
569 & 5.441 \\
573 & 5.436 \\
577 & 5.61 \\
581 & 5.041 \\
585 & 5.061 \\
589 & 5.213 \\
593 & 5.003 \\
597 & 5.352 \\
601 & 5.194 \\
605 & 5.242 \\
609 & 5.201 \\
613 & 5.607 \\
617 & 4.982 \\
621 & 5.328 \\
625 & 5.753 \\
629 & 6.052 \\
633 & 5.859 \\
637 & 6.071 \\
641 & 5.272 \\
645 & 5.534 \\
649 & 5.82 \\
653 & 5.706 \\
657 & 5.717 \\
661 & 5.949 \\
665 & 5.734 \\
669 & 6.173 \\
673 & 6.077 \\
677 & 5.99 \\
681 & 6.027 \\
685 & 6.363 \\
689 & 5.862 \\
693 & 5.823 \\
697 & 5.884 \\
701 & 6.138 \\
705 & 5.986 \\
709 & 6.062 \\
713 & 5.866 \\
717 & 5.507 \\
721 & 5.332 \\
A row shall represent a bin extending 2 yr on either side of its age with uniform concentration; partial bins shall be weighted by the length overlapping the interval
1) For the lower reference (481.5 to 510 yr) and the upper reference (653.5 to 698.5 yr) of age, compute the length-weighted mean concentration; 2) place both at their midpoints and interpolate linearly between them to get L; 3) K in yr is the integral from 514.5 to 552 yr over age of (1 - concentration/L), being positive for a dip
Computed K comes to 4.2 yr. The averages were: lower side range 5.42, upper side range 5.96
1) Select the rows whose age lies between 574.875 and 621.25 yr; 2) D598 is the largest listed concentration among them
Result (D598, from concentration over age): 5.61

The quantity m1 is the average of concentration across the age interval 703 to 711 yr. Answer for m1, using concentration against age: 6.02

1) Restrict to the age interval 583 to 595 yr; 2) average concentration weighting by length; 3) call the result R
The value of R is 5.09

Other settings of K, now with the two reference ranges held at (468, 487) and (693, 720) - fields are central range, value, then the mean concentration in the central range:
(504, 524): 2.06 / 5.16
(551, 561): 1.44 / 4.95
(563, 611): 4.76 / 5.23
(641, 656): 0.53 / 5.63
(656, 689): -0.82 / 6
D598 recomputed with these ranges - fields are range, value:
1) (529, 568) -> 5.106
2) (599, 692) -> 6.363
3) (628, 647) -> 6.071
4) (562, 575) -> 5.441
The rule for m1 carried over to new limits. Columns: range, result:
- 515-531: 5.02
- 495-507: 5.4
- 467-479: 5.79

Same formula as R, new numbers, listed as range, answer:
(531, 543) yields 4.77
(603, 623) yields 5.27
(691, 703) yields 5.95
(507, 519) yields 5.19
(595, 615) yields 5.32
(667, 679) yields 6.08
